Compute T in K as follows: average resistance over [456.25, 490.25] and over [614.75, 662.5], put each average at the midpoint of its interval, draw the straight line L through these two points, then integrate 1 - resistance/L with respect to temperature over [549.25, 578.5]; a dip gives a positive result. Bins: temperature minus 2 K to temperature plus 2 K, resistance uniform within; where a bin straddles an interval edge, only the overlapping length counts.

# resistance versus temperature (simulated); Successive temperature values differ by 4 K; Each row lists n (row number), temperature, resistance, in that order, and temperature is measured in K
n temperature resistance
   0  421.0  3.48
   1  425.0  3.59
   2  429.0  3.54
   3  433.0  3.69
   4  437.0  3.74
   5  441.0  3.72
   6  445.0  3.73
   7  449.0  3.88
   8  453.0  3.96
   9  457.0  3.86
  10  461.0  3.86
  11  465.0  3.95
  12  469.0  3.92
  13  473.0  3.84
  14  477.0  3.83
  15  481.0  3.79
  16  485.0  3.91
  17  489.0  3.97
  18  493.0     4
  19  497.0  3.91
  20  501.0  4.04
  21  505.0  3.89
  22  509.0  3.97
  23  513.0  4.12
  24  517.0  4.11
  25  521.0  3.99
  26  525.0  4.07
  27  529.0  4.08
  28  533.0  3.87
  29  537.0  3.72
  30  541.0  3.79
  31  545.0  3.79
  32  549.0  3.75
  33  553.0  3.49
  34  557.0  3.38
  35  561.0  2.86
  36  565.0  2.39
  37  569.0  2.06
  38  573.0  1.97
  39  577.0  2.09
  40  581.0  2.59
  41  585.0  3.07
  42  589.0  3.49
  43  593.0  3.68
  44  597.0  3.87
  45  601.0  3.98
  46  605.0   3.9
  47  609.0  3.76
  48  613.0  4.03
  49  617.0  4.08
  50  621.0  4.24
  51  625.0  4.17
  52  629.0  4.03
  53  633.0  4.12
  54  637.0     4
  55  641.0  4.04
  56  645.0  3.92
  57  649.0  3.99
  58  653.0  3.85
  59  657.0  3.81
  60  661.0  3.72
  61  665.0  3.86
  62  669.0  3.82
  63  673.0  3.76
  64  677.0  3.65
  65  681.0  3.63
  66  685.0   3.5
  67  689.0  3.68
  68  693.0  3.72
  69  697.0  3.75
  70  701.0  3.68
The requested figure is 9.4 K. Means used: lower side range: 3.88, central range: 2.68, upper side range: 4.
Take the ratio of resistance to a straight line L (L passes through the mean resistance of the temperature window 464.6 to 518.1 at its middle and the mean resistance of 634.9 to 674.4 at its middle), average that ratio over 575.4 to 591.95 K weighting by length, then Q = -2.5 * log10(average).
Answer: 0.33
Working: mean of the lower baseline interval 3.94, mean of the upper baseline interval 3.88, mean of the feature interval 2.88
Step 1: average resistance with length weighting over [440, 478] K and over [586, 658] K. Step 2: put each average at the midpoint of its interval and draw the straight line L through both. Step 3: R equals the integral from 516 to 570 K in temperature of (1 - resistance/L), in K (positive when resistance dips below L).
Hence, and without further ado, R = 4.9 K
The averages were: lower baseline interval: 3.86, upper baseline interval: 3.93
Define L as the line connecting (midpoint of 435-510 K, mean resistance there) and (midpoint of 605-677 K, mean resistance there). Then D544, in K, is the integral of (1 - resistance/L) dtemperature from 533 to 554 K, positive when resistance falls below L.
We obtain 0.93 K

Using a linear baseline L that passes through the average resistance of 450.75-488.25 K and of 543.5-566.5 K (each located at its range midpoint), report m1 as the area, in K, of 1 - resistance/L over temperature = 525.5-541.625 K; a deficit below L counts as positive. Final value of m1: -2.1 K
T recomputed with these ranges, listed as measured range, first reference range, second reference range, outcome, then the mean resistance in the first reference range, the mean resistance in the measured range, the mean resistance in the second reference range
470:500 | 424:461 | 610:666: -0.7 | 3.76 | 3.9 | 3.99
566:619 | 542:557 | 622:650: 8.3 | 3.64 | 3.26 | 4.05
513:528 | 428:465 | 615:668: -0.8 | 3.79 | 4.07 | 3.98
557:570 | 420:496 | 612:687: 4.2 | 3.81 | 2.61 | 3.9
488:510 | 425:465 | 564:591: -4.7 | 3.77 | 3.96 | 2.53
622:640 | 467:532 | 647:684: -1.3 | 3.96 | 4.09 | 3.78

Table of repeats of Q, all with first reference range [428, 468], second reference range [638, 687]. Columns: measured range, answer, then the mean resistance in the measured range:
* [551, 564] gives 0.19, 3.18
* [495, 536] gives -0.05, 4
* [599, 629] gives -0.06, 4.02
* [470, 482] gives -0.01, 3.83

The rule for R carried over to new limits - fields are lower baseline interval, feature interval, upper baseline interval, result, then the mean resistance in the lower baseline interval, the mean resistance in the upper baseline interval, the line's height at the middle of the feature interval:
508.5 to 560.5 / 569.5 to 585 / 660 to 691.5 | 6.0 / 3.82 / 3.7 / 3.79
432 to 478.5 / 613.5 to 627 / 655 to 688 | -1.5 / 3.83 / 3.72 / 3.75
